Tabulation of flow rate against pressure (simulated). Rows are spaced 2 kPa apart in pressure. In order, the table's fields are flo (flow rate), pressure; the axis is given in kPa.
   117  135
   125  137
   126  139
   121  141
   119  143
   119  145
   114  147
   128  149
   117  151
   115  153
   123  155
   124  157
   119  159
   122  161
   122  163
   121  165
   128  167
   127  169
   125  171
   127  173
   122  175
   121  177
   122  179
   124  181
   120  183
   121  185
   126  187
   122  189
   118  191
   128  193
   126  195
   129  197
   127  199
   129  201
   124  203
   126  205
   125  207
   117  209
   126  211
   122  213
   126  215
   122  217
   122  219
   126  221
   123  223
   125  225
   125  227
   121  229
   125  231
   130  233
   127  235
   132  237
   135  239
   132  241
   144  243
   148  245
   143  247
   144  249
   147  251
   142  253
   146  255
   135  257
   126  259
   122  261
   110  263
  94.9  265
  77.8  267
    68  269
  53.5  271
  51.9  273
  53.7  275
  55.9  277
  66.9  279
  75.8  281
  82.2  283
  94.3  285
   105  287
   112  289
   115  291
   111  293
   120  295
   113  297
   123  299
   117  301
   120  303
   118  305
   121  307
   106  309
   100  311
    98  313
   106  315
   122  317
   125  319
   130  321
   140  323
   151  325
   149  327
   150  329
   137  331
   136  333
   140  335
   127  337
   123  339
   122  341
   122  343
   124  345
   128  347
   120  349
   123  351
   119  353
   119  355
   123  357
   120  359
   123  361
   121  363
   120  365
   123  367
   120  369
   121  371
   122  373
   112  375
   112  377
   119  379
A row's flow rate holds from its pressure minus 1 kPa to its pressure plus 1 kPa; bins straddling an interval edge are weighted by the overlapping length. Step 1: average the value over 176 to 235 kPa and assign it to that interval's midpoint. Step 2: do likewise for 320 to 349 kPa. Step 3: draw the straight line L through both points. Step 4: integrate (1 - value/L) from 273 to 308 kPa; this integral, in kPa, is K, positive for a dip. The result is 8.5 kPa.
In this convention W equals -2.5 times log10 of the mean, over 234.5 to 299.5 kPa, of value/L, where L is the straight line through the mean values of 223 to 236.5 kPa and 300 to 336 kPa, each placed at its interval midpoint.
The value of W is 0.15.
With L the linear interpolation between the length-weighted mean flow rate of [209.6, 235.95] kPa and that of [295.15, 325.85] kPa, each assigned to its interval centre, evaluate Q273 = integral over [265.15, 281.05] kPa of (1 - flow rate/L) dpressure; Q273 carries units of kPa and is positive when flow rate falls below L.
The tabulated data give 7.54 kPa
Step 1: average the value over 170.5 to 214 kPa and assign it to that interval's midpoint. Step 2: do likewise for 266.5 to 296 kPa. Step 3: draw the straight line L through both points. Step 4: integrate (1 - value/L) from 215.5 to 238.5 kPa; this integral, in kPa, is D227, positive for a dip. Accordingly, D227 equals -3.8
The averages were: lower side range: 124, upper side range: 83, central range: 126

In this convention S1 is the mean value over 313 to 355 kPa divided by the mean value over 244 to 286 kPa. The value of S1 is 1.26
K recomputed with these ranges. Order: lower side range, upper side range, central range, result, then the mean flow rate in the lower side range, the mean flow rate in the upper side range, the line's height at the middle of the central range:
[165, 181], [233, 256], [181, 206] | 0.8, 124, 140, 129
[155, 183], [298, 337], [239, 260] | -2.7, 123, 126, 125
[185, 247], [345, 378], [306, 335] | -1.1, 127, 120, 122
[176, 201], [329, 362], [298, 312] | 1.2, 124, 126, 126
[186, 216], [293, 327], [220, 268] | -2.1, 125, 120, 123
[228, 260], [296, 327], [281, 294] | 2.5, 136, 120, 126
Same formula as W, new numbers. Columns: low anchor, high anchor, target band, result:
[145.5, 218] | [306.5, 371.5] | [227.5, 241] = -0.042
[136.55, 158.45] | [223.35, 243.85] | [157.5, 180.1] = -0.003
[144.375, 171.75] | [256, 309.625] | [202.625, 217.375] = -0.108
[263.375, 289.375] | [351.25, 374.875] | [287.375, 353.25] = -0.245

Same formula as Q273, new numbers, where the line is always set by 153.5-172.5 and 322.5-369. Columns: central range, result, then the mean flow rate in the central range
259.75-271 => 3.08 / 91.6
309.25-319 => 1.46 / 108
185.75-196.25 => 0.00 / 124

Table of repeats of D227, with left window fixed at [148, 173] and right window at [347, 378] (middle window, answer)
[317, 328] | -1.5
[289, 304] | 0.5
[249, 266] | -1.0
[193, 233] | -0.9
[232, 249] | -2.1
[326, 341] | -2.0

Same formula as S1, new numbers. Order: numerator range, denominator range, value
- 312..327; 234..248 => 0.92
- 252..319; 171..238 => 0.82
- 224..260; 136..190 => 1.10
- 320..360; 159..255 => 1.02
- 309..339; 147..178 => 1.05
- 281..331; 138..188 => 0.96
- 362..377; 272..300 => 1.31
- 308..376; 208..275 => 1.04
